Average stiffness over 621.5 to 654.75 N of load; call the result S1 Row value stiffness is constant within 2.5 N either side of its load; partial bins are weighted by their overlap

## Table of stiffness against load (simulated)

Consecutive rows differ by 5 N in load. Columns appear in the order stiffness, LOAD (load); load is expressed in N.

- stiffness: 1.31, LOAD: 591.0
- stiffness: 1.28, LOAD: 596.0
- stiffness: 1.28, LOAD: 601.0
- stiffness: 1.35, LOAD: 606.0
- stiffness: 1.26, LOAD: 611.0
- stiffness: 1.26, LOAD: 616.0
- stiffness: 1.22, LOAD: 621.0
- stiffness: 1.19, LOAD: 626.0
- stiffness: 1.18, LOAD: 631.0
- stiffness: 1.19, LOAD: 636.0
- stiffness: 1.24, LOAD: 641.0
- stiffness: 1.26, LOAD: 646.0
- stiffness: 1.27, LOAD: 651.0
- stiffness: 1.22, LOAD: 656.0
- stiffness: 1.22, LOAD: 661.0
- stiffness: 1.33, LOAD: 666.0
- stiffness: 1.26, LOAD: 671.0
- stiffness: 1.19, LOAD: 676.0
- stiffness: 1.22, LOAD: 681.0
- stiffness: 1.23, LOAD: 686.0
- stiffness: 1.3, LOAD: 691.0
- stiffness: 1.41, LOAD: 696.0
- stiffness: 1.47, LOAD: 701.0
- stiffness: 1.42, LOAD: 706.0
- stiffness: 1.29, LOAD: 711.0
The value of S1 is 1.22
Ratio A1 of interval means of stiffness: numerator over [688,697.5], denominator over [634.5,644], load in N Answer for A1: 1.10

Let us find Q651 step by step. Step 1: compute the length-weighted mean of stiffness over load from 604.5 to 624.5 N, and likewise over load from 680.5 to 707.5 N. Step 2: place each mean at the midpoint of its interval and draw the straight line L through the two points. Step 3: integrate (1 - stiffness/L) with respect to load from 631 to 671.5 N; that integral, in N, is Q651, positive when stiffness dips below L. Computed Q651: 1.8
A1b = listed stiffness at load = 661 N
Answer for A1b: 1.22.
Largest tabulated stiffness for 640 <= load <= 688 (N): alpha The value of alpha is 1.33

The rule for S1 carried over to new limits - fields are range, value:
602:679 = 1.24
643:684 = 1.25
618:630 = 1.2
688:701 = 1.37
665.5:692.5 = 1.25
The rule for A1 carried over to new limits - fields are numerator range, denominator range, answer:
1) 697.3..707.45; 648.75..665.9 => 1.16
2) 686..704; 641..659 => 1.10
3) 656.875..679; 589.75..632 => 0.99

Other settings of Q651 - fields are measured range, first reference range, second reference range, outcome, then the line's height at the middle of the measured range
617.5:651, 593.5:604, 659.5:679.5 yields 1.3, 1.27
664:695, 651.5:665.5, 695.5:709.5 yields 1.6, 1.33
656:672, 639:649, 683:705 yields 0.4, 1.29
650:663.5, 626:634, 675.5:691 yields -0.3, 1.21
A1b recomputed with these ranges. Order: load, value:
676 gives 1.19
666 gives 1.33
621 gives 1.22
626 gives 1.19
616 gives 1.26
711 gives 1.29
